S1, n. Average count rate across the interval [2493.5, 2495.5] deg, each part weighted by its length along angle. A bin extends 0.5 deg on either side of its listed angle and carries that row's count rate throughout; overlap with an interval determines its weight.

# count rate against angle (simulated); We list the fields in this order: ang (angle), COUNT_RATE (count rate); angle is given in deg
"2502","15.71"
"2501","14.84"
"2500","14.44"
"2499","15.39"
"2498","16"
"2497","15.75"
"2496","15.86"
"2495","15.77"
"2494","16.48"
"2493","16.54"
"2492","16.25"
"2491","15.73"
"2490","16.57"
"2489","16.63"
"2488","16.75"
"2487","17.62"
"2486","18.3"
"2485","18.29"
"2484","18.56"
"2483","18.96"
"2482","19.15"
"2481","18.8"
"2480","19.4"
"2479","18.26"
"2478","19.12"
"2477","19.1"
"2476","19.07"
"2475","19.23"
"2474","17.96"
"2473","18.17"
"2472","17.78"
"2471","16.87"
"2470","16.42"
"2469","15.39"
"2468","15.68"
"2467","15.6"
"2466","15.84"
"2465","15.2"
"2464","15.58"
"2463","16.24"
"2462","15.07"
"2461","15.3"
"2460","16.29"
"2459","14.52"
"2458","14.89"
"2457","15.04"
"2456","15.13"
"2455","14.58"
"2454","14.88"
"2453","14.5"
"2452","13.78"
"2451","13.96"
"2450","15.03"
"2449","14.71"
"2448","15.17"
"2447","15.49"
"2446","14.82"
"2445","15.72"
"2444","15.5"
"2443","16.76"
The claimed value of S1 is 16.1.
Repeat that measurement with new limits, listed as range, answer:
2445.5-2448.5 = 15.2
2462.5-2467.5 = 15.7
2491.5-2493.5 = 16.4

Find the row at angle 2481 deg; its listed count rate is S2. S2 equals 18.8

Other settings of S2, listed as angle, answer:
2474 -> 17.96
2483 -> 18.96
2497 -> 15.75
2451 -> 13.96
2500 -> 14.44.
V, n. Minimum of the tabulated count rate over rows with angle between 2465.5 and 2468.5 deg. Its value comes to 15.6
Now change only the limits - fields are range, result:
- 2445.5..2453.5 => 13.78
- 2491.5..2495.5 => 15.77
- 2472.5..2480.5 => 17.96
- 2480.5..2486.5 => 18.29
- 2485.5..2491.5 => 15.73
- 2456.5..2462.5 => 14.52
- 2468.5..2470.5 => 15.39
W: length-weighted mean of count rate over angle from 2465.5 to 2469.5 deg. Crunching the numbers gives 15.6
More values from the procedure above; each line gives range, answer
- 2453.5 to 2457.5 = 14.9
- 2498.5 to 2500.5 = 14.9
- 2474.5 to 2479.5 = 19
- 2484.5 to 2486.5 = 18.3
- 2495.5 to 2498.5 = 15.9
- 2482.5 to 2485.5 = 18.6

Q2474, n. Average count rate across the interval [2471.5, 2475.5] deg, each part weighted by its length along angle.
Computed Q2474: 18.3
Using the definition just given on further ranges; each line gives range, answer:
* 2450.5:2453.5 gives 14.1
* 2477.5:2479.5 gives 18.7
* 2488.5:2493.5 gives 16.3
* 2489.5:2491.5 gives 16.1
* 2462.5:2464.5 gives 15.9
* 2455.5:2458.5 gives 15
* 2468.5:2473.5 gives 16.9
